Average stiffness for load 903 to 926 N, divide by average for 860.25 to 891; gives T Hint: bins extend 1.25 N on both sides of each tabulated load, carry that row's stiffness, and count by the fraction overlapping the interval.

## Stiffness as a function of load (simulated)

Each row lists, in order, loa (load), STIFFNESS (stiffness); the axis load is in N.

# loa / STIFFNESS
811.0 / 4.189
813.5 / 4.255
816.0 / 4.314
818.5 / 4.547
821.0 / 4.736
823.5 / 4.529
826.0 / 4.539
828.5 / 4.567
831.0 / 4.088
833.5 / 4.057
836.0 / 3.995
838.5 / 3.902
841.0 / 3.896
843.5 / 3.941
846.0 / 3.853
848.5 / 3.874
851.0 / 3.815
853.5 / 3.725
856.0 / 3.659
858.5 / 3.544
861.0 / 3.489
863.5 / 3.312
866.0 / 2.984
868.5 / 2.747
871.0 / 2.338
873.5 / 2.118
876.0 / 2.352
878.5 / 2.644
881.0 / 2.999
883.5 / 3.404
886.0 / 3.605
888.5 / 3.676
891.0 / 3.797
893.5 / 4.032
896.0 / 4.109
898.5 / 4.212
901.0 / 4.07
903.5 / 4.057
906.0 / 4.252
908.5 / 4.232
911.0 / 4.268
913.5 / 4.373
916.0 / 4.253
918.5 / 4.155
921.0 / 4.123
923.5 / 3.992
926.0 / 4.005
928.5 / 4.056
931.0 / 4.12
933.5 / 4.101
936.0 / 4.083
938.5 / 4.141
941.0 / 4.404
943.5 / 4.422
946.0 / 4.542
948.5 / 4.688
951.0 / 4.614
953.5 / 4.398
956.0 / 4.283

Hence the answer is 1.4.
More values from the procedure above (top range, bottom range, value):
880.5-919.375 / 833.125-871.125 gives 1.11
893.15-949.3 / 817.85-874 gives 1.12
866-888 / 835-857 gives 0.73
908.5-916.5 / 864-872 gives 1.56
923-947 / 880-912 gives 1.07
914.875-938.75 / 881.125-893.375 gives 1.14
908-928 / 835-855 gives 1.08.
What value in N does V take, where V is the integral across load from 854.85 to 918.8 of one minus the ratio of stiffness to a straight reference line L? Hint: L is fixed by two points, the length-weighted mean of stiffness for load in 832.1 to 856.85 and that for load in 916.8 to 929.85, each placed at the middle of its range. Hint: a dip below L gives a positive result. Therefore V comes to 6.9 N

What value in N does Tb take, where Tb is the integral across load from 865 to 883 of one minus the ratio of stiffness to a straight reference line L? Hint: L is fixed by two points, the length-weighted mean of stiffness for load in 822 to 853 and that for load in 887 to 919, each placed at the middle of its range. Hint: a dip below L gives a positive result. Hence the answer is 6.5 N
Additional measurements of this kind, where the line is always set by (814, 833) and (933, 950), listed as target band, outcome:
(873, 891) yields 5.5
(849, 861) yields 2.0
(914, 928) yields 0.8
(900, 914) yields 0.6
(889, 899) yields 0.9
